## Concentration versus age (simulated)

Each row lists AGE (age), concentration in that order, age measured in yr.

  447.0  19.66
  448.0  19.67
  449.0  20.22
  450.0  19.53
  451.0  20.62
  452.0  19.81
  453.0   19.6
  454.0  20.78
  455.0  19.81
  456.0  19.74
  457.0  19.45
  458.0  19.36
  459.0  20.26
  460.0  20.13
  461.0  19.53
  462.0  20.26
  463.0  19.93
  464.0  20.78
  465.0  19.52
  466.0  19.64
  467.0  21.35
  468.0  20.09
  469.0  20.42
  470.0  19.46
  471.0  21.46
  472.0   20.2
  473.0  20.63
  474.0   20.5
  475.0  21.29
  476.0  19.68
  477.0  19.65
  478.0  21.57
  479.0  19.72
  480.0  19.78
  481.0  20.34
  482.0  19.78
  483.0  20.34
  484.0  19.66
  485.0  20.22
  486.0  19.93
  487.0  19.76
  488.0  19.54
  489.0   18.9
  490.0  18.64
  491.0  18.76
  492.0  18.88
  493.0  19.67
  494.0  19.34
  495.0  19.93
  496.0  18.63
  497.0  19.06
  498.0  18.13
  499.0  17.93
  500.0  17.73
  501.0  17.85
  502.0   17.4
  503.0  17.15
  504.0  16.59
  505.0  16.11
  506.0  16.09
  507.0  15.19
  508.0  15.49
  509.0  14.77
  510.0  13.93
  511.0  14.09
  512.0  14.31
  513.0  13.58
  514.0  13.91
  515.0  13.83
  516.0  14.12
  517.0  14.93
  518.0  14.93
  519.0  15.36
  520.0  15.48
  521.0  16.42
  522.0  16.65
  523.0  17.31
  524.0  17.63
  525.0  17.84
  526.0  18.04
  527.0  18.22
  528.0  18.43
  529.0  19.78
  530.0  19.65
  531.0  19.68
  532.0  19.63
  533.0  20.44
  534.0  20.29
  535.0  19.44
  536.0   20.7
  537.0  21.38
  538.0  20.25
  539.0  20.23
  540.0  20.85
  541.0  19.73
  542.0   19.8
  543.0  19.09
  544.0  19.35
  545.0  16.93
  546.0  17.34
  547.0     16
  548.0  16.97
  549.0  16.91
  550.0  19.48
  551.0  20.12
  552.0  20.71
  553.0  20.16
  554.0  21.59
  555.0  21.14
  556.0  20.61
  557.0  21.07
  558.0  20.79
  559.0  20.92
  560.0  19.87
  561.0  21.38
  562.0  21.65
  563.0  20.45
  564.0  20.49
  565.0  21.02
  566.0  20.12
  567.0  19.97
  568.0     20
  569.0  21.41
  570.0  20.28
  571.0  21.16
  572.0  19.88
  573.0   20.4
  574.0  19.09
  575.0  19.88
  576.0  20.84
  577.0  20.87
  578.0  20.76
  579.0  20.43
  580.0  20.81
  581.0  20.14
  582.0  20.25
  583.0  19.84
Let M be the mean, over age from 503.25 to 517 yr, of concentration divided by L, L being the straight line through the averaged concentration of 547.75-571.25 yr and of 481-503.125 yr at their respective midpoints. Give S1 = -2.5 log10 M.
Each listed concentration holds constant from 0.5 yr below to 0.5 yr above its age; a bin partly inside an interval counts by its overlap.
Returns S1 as 0.29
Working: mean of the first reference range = 19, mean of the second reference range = 20.4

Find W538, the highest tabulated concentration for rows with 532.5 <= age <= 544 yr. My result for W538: 21.38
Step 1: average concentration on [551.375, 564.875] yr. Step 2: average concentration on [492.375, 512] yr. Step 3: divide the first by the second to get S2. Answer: 1.22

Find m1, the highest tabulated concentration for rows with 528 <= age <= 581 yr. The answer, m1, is 21.65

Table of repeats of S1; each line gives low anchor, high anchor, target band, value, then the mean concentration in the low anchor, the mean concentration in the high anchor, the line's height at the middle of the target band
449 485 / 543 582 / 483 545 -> 0.125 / 20.1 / 20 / 20.1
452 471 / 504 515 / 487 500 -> -0.147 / 20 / 14.8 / 16.5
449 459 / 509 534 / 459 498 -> -0.067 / 19.9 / 16.6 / 18.7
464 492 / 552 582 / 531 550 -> 0.066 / 20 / 20.6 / 20.4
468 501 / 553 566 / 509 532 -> 0.234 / 19.7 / 20.9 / 20.2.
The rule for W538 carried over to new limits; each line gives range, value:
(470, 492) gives 21.57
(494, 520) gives 19.93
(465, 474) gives 21.46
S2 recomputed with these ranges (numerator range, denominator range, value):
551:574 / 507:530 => 1.30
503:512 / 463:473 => 0.75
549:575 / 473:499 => 1.04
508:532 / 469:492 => 0.81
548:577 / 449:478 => 1.01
